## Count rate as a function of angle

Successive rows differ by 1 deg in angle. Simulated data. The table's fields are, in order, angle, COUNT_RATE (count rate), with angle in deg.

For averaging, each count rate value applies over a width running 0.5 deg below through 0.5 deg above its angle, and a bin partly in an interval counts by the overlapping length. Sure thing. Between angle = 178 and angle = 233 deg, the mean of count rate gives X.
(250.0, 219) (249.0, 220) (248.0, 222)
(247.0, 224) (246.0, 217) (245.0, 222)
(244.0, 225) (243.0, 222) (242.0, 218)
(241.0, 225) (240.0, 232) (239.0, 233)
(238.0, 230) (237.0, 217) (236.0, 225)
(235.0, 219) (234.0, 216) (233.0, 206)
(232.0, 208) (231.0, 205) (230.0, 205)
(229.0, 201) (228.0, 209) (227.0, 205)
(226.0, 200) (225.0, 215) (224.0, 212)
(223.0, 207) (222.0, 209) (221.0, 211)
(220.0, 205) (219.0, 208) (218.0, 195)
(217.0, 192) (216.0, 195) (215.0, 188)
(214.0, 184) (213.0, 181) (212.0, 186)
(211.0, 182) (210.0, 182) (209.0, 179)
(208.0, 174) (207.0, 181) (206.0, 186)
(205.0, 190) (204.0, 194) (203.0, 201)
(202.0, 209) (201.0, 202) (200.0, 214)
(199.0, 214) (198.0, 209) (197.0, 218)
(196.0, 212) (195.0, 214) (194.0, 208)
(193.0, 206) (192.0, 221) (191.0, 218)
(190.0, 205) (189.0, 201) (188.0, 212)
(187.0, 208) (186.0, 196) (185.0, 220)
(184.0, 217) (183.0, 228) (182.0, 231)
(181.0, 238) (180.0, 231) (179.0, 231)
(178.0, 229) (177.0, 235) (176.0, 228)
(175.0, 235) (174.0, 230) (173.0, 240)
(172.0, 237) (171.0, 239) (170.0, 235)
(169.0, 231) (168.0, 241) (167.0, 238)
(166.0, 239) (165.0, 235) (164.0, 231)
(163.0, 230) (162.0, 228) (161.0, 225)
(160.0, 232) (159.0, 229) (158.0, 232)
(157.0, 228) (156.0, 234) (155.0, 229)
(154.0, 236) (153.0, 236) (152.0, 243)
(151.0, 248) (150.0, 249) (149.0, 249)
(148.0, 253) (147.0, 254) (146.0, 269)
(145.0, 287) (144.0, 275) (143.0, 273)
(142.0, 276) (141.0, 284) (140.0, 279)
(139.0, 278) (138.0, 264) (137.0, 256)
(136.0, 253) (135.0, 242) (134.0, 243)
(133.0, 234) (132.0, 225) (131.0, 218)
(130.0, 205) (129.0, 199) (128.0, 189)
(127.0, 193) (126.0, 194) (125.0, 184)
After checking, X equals 205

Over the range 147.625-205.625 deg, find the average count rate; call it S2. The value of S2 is 225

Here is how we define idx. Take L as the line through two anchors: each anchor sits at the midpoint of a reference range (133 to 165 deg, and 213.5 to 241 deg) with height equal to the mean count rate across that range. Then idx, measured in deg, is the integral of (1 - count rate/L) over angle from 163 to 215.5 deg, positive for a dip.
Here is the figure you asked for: 3.5 deg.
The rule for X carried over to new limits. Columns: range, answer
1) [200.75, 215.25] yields 188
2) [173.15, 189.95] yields 223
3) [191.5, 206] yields 207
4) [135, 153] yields 263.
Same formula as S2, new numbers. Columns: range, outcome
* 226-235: 207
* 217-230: 206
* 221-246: 215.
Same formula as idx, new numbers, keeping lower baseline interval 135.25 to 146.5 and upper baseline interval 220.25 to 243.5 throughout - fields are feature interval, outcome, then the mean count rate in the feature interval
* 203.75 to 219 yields 2.7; 187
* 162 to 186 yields 1.8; 232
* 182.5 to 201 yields 2.1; 212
